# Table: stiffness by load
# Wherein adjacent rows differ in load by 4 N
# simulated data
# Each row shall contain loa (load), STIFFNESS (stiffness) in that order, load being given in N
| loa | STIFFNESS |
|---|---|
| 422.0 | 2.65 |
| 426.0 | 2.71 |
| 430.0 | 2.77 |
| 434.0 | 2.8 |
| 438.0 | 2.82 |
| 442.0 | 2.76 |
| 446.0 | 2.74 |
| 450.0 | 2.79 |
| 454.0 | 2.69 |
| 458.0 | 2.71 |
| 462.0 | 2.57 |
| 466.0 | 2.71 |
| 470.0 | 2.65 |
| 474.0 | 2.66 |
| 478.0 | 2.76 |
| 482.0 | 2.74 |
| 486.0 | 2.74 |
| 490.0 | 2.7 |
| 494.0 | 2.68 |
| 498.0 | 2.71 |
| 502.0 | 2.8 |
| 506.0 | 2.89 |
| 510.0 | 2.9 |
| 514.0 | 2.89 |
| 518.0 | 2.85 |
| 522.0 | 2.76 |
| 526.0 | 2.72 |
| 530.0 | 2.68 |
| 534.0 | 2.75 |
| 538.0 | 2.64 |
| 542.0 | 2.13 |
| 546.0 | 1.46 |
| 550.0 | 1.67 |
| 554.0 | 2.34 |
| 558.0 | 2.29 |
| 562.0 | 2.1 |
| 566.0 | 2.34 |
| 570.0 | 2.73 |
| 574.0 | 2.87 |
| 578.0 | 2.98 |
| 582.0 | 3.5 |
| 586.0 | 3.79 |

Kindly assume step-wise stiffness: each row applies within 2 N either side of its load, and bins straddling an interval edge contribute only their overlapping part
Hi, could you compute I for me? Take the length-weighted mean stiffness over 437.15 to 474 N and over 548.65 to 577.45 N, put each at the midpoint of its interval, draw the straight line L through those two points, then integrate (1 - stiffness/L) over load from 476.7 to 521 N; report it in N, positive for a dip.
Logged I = -3.63 N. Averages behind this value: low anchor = 2.71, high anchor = 2.38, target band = 2.79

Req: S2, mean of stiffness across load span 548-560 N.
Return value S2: 2.1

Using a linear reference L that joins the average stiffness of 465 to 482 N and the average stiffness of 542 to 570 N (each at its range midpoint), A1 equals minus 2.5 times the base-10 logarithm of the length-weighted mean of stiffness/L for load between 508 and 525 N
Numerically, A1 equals -0.19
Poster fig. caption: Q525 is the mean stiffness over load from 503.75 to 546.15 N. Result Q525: 2.66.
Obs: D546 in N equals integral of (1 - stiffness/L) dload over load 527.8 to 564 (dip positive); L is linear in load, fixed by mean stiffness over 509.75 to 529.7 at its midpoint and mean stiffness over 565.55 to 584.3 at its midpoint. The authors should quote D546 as 8.0 N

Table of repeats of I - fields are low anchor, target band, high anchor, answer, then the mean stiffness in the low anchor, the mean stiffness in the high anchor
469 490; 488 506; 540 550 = -2.10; 2.71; 1.77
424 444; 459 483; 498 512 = 1.09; 2.77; 2.84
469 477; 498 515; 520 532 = -0.94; 2.67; 2.72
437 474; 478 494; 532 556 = -1.29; 2.71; 2.17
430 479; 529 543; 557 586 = 0.96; 2.72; 2.78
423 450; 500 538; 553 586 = -0.80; 2.76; 2.72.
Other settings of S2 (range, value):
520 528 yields 2.74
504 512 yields 2.9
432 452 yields 2.78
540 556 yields 1.9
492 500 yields 2.7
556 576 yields 2.47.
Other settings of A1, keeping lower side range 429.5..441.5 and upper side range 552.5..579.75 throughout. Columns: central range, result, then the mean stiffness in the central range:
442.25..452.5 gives 0.00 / 2.76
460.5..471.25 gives 0.03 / 2.65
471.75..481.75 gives 0.00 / 2.71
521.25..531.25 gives -0.05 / 2.72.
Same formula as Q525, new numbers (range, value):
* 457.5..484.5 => 2.69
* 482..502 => 2.72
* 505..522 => 2.87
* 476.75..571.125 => 2.55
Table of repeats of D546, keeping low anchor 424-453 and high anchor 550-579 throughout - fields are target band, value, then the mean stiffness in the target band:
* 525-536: -0.8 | 2.72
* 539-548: 2.2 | 1.89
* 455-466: 0.2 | 2.66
